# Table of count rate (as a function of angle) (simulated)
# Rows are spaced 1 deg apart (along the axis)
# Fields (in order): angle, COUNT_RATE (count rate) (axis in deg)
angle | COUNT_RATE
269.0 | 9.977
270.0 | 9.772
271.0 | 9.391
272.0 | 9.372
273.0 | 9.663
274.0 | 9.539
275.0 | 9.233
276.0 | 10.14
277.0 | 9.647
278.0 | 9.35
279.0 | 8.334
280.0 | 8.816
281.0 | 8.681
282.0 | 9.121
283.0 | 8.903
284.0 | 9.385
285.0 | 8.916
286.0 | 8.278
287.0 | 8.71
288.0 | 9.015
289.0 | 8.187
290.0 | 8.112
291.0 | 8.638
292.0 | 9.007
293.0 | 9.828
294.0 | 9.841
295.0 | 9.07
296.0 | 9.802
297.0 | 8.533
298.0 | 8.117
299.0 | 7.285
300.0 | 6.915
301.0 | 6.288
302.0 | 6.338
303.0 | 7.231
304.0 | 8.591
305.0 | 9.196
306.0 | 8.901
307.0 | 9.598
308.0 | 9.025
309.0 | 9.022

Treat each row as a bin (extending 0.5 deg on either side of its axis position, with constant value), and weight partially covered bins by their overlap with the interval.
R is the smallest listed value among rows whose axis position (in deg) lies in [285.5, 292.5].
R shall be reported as 8.112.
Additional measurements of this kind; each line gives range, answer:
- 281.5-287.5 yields 8.278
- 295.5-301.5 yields 6.288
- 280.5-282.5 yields 8.681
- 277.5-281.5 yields 8.334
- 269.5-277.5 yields 9.233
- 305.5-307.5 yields 8.901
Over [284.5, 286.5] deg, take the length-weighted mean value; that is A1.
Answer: 8.6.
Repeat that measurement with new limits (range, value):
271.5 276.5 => 9.59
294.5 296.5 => 9.44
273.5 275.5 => 9.39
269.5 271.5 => 9.58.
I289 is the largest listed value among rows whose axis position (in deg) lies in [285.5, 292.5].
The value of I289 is 9.015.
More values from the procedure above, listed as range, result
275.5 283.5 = 10.14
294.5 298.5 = 9.802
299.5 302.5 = 6.915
